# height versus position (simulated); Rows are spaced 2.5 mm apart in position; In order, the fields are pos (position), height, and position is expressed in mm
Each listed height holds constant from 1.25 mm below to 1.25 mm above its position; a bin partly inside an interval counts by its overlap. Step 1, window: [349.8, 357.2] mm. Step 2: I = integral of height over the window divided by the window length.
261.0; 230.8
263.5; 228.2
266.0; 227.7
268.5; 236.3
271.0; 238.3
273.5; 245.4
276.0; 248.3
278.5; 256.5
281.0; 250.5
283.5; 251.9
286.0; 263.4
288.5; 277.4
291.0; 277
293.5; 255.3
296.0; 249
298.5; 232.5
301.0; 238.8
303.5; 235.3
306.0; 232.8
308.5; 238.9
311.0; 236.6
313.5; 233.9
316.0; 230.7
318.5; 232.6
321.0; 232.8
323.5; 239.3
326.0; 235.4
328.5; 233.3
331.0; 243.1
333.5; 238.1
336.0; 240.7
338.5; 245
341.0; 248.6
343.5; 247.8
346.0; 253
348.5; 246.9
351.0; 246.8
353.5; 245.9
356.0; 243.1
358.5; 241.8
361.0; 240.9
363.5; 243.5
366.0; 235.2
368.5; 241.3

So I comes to 245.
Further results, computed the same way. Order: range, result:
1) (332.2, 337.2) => 239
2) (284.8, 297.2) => 264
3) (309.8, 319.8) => 233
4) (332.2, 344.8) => 244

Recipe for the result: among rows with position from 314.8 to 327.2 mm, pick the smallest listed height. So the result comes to 230.7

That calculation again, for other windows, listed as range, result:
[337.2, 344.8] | 245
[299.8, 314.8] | 232.8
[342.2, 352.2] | 246.8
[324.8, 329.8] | 233.3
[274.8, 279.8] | 248.3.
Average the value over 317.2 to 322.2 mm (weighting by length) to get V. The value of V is 233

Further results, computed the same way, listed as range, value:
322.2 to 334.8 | 238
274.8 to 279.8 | 252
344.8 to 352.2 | 249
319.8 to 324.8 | 236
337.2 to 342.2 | 247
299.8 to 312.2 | 236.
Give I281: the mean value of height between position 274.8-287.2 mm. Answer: 254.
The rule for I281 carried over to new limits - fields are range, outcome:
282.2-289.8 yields 264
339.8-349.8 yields 249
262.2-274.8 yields 235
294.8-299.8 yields 241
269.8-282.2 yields 248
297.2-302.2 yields 236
